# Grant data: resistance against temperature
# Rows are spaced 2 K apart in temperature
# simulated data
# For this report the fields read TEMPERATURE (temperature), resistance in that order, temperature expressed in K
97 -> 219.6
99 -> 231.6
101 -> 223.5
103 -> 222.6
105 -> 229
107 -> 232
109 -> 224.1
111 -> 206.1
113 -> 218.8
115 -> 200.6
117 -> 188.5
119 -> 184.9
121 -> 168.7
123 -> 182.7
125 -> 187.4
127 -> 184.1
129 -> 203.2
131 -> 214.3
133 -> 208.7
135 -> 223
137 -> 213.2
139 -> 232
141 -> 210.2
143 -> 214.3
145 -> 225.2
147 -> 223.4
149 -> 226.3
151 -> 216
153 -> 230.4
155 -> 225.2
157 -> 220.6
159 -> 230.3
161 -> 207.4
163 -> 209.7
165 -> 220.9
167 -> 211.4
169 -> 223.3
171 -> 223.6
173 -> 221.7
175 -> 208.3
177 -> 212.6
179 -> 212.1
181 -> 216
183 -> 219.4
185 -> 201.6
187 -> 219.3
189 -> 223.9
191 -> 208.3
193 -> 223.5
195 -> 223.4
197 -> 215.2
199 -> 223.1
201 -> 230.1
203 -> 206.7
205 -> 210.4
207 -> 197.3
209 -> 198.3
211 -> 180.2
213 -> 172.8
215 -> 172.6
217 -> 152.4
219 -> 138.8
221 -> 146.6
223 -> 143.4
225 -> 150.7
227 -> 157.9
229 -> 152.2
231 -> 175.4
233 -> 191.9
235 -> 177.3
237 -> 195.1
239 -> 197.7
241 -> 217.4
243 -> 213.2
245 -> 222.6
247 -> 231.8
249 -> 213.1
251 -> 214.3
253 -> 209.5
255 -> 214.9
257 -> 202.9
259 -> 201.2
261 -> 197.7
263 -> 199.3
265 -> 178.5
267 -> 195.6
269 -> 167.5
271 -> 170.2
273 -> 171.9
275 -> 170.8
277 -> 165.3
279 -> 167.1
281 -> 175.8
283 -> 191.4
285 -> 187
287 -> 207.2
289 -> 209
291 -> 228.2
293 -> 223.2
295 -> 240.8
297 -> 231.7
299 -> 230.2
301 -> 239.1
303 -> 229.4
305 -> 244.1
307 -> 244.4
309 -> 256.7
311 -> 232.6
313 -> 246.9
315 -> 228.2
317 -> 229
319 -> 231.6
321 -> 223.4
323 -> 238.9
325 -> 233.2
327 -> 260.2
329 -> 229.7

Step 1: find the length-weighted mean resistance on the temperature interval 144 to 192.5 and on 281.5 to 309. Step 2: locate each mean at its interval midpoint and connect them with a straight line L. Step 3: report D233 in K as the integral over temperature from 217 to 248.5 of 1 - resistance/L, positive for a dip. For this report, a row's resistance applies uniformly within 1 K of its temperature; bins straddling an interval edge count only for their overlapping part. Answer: 5.8 K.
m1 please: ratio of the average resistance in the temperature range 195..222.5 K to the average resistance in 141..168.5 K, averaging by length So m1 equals 0.86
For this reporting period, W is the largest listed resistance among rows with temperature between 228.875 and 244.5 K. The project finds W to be 217.4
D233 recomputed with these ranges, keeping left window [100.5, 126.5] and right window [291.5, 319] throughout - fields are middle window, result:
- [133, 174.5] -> -1.7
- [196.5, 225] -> 4.8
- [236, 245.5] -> 0.7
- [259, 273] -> 2.7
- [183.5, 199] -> 0.0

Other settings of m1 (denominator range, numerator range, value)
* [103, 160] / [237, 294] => 0.93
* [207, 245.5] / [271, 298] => 1.11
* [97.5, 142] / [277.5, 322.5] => 1.06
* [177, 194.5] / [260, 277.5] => 0.84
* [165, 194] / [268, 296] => 0.88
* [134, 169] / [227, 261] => 0.91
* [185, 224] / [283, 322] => 1.18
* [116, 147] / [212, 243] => 0.84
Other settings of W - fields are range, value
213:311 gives 256.7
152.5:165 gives 230.4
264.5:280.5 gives 195.6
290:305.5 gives 244.1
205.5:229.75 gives 198.3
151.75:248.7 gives 231.8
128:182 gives 232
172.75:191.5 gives 223.9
